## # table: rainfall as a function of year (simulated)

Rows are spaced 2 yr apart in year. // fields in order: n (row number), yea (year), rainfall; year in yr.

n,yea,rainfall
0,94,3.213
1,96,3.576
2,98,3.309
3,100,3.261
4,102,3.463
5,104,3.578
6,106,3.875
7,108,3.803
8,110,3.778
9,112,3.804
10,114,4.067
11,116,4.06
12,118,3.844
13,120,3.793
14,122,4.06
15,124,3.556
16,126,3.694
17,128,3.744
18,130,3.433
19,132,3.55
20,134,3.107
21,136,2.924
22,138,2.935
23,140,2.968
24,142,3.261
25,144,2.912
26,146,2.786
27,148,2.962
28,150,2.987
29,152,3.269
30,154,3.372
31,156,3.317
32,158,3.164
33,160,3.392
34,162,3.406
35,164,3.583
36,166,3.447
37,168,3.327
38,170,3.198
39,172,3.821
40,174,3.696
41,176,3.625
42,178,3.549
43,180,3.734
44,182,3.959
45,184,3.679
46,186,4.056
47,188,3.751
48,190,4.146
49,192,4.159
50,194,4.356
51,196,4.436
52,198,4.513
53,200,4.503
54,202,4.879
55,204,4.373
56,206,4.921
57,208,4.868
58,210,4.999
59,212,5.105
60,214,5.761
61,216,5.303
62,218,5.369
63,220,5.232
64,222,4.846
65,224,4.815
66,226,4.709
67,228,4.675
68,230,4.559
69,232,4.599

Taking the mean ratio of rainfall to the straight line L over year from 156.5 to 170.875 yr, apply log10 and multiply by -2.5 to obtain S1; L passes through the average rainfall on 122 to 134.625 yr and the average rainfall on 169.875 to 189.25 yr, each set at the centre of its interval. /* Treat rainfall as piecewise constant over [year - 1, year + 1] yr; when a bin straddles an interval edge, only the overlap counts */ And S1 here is 0.10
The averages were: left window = 3.57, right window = 3.74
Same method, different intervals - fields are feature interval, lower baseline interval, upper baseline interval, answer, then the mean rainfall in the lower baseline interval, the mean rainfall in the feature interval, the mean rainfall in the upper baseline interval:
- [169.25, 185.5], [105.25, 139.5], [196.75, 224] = 0.211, 3.64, 3.68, 4.96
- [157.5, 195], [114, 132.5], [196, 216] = 0.211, 3.77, 3.69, 4.88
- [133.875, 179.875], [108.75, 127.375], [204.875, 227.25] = 0.306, 3.85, 3.27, 5.08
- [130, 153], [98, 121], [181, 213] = 0.281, 3.74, 3.08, 4.42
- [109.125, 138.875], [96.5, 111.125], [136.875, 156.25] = -0.088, 3.58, 3.63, 3.07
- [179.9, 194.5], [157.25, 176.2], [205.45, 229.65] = 0.031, 3.46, 3.98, 5.04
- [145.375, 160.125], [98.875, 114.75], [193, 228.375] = 0.317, 3.69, 3.15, 4.87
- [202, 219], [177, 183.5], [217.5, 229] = -0.112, 3.74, 5.08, 4.92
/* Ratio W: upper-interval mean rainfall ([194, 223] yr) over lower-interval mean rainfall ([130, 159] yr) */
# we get 1.58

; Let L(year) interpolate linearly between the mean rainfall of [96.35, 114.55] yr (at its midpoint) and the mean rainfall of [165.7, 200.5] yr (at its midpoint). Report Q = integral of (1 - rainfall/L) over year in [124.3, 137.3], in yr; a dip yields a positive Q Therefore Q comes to 1.1 yr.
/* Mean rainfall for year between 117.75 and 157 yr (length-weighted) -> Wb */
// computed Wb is 3.31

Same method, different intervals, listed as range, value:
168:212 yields 4.16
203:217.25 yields 5.05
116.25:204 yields 3.61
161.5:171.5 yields 3.41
